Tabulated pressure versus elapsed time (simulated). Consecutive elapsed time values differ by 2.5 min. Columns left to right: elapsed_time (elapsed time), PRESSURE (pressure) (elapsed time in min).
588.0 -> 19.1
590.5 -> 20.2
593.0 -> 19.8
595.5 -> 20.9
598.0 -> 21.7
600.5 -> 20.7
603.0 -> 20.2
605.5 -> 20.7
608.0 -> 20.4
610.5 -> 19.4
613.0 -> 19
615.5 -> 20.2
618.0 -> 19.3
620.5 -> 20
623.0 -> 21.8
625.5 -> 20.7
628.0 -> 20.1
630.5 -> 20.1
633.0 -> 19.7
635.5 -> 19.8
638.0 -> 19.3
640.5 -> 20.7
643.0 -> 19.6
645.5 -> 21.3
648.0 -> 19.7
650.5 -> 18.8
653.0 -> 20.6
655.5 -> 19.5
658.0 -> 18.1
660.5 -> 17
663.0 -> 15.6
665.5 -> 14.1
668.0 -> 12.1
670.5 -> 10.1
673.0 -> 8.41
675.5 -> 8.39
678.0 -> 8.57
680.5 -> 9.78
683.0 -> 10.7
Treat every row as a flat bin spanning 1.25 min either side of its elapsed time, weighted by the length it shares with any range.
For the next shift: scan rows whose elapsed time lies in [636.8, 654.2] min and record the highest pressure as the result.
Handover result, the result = 21.3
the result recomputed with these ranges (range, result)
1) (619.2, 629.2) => 21.8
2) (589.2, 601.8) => 21.7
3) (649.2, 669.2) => 20.6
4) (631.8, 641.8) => 20.7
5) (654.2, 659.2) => 19.5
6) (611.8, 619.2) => 20.2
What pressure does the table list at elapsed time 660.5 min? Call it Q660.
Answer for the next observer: 17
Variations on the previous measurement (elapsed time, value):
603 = 20.2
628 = 20.1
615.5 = 20.2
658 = 18.1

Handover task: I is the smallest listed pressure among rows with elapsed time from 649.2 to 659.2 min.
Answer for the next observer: 18.1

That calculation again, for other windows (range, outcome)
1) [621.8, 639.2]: 19.3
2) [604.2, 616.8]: 19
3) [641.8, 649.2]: 19.6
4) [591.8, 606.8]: 19.8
